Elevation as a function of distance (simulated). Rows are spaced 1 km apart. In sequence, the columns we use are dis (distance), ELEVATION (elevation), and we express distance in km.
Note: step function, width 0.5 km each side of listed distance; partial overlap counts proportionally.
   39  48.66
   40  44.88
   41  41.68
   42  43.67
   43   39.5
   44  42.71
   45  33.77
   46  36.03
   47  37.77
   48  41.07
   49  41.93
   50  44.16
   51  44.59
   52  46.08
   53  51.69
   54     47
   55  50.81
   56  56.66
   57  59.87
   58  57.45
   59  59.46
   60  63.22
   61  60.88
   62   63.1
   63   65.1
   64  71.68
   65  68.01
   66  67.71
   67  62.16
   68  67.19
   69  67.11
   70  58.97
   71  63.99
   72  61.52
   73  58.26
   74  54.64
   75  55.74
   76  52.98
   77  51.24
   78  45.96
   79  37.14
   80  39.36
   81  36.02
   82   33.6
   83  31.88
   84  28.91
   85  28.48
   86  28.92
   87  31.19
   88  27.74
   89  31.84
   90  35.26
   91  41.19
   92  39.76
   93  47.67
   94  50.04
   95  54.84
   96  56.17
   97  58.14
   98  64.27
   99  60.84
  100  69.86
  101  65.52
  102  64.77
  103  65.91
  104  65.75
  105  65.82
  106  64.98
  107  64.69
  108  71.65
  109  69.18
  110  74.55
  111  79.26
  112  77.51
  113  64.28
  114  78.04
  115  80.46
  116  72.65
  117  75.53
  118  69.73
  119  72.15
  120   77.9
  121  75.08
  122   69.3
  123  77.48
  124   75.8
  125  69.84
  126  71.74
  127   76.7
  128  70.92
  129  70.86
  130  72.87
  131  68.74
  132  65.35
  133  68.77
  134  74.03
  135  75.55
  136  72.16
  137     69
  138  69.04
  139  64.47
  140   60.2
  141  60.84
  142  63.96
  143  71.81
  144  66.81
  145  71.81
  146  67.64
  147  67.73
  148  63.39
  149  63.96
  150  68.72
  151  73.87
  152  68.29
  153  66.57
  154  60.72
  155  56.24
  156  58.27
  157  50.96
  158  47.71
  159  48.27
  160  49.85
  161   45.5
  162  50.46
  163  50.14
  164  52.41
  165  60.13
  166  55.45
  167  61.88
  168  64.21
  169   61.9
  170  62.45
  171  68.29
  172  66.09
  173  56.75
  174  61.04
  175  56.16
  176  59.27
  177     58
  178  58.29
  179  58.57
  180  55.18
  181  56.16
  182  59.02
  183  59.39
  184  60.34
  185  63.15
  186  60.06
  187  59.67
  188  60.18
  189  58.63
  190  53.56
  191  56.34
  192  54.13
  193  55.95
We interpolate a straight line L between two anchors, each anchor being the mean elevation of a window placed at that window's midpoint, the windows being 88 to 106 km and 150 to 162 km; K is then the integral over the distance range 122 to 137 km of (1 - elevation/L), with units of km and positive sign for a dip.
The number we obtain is -4.27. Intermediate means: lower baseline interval 54.7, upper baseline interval 57.2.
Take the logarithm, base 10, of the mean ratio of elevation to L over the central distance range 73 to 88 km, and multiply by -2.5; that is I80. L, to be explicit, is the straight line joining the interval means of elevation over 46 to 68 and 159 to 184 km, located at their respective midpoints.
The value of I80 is 0.36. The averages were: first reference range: 55.1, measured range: 39.9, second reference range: 57.6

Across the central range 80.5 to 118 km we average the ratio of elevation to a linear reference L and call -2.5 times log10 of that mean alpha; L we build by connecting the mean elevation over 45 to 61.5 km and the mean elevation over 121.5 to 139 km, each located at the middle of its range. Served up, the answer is 0.138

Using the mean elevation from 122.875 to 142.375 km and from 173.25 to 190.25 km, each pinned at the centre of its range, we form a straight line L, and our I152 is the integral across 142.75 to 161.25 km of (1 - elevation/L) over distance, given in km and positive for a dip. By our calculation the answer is 1.1 km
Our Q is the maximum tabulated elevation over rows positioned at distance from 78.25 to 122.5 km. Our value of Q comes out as 80.46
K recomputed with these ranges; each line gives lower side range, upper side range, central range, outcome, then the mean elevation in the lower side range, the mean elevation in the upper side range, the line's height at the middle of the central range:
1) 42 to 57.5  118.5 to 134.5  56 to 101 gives 2.02 km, 44.9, 72.3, 55.2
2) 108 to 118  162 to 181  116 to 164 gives 0.95 km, 74.2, 58.9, 67.2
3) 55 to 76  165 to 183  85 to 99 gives 4.01 km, 61.6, 59.9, 61.2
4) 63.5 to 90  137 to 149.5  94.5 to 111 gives -2.96 km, 48.3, 66.1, 55.3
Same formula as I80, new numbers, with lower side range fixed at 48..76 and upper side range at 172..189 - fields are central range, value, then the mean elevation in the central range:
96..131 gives -0.21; 70.5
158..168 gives 0.11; 53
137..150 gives -0.13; 66.2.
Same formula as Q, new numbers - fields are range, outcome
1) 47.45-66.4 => 71.68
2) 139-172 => 73.87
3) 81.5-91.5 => 41.19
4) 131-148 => 75.55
